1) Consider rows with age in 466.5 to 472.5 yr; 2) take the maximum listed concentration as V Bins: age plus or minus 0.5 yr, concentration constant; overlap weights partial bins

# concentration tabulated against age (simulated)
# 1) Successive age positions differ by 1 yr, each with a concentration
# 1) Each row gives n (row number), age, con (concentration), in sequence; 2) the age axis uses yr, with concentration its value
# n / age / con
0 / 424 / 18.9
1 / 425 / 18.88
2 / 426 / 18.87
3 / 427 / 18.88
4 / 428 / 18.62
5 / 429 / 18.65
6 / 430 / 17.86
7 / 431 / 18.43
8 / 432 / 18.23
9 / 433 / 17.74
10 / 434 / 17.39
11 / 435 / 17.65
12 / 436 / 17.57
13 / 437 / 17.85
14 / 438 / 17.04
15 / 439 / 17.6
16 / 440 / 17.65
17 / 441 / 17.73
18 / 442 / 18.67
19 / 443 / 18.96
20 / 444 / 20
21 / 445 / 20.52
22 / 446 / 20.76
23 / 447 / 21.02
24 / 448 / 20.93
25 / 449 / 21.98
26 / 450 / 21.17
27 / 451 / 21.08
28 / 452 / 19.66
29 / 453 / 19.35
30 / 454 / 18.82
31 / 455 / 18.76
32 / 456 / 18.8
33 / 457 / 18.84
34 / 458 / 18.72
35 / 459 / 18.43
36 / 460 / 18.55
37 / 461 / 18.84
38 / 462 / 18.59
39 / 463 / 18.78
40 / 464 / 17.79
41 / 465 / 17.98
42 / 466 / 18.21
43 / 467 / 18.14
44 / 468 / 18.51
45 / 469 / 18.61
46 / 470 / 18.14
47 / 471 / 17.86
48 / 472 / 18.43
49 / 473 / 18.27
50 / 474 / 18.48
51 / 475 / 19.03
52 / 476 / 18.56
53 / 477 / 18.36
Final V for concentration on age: 18.61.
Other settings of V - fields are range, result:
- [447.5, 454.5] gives 21.98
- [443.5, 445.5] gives 20.52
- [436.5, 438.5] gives 17.85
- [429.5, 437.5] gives 18.43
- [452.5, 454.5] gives 19.35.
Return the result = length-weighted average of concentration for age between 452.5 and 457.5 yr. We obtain 18.9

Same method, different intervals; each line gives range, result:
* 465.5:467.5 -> 18.2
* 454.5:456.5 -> 18.8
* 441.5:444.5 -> 19.2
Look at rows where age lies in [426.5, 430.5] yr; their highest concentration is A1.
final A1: 18.88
